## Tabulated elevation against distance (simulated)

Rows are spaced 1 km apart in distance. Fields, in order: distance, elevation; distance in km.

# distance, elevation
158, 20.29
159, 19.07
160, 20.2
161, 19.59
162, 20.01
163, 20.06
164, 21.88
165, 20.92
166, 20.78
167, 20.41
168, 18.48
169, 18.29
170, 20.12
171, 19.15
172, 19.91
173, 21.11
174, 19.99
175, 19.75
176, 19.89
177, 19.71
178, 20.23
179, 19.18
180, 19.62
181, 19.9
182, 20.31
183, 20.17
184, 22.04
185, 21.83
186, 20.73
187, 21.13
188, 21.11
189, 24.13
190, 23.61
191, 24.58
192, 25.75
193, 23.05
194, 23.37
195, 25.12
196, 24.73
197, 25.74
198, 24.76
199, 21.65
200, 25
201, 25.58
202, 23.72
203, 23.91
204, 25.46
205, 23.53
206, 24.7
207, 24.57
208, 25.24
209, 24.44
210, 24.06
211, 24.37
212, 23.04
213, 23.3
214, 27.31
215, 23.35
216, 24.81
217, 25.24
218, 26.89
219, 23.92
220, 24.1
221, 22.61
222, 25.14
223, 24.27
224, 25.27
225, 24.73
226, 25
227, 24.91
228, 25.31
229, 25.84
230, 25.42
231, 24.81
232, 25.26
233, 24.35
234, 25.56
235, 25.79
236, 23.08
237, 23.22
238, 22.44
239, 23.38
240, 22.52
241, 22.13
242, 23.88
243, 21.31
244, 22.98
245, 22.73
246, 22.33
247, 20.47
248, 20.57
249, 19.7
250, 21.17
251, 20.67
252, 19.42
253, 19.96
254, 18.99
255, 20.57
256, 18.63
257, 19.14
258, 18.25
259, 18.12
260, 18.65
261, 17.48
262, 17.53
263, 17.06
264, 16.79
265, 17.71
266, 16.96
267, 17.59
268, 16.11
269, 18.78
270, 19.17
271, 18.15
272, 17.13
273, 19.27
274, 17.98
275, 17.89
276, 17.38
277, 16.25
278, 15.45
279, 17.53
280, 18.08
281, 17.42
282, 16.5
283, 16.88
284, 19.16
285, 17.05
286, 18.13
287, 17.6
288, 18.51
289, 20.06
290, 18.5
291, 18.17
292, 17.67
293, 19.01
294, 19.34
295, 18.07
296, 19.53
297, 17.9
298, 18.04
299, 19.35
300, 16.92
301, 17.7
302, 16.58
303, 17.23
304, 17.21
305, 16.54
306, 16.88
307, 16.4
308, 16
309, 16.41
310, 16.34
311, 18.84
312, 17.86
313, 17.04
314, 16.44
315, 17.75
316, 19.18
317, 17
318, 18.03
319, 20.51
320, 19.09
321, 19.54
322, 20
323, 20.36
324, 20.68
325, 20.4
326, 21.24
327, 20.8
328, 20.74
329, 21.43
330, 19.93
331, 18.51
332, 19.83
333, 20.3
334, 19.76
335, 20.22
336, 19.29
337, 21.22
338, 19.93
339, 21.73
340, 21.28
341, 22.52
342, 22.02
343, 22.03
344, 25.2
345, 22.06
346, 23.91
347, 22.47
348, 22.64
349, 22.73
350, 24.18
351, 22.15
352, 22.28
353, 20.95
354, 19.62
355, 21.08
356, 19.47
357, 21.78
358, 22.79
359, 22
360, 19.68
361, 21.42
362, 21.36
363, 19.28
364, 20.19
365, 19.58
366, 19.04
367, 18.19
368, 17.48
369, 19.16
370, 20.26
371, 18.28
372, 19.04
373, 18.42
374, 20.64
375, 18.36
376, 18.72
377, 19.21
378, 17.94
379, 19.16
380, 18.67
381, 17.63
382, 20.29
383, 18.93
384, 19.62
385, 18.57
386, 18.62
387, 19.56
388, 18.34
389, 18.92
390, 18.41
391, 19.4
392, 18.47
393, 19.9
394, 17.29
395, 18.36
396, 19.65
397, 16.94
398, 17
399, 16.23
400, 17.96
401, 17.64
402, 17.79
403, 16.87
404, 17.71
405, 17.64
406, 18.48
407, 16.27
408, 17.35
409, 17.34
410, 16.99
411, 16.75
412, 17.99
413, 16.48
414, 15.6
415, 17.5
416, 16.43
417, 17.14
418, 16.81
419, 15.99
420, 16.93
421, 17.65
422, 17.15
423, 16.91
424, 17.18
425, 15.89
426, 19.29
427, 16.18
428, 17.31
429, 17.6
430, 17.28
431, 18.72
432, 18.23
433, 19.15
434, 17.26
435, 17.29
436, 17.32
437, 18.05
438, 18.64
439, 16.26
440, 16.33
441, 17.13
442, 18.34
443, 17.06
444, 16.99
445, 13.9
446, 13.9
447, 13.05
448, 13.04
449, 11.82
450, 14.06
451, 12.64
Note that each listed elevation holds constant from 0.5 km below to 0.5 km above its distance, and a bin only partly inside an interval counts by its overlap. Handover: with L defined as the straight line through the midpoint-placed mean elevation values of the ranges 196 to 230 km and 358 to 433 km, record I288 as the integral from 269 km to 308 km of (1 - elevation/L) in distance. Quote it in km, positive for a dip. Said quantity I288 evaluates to 7.4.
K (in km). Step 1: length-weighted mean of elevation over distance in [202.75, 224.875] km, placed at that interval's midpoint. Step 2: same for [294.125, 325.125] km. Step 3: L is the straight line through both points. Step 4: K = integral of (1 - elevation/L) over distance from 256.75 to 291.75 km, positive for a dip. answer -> 4.53 km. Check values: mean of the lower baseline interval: 24.5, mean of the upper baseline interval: 18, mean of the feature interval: 17.8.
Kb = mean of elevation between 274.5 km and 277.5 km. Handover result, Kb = 17.2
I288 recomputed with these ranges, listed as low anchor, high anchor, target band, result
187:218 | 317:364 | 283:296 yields 2.2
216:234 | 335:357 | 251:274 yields 5.4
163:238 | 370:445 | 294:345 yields 2.1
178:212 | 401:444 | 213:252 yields -2.5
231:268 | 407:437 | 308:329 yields 0.4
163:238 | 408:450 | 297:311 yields 2.1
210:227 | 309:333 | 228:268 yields 3.5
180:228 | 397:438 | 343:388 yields -3.3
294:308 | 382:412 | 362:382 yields -1.2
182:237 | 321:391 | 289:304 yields 2.5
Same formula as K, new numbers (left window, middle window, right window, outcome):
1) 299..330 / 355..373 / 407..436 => -2.1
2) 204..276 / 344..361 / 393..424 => -2.8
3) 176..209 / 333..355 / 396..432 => -3.2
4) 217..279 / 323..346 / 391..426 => -2.3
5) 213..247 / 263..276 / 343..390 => 3.0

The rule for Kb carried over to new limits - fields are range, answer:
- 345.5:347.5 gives 23.2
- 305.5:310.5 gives 16.4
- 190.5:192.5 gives 25.2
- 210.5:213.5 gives 23.6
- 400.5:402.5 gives 17.7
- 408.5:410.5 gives 17.2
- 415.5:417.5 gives 16.8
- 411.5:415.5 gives 16.9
